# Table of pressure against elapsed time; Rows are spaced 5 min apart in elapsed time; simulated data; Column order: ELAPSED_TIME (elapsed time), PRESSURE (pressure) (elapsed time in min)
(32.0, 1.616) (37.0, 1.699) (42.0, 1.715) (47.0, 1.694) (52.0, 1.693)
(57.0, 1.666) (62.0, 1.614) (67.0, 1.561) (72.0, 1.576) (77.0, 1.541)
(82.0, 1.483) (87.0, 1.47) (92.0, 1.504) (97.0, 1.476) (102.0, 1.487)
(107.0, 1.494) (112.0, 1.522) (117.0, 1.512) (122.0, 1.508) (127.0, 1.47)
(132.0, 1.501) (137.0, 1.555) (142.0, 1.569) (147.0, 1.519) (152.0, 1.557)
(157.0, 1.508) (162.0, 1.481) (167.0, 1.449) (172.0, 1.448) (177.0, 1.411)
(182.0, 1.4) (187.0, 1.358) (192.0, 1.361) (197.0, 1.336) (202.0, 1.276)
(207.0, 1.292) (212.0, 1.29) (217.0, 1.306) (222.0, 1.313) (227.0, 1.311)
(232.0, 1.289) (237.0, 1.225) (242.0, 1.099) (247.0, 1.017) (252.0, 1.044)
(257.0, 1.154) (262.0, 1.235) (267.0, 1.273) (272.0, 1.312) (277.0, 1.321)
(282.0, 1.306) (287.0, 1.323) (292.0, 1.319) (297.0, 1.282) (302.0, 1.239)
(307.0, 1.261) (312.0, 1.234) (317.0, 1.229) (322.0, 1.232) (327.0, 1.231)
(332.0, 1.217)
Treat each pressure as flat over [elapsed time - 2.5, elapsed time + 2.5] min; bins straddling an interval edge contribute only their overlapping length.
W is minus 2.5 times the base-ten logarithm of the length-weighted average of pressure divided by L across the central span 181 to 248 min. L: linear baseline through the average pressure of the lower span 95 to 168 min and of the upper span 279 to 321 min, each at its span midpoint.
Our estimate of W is 0.09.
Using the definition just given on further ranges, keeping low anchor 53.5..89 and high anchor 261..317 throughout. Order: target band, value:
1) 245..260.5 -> 0.22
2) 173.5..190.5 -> 0.02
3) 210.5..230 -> 0.05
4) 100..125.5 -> 0.00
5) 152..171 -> -0.03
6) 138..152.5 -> -0.06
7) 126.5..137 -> -0.01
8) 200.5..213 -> 0.08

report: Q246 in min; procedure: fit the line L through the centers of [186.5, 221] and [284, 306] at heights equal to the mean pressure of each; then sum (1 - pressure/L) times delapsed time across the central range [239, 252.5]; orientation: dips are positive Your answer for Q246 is 2.5 min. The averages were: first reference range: 1.31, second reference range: 1.29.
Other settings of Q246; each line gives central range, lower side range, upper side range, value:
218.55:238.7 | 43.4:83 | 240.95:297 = 0.19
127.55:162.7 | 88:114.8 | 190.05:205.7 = -2.74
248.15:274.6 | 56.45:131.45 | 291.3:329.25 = 2.35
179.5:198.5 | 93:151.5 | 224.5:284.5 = -0.04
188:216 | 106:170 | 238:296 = 1.10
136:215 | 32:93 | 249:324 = 0.25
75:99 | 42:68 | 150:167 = 1.73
